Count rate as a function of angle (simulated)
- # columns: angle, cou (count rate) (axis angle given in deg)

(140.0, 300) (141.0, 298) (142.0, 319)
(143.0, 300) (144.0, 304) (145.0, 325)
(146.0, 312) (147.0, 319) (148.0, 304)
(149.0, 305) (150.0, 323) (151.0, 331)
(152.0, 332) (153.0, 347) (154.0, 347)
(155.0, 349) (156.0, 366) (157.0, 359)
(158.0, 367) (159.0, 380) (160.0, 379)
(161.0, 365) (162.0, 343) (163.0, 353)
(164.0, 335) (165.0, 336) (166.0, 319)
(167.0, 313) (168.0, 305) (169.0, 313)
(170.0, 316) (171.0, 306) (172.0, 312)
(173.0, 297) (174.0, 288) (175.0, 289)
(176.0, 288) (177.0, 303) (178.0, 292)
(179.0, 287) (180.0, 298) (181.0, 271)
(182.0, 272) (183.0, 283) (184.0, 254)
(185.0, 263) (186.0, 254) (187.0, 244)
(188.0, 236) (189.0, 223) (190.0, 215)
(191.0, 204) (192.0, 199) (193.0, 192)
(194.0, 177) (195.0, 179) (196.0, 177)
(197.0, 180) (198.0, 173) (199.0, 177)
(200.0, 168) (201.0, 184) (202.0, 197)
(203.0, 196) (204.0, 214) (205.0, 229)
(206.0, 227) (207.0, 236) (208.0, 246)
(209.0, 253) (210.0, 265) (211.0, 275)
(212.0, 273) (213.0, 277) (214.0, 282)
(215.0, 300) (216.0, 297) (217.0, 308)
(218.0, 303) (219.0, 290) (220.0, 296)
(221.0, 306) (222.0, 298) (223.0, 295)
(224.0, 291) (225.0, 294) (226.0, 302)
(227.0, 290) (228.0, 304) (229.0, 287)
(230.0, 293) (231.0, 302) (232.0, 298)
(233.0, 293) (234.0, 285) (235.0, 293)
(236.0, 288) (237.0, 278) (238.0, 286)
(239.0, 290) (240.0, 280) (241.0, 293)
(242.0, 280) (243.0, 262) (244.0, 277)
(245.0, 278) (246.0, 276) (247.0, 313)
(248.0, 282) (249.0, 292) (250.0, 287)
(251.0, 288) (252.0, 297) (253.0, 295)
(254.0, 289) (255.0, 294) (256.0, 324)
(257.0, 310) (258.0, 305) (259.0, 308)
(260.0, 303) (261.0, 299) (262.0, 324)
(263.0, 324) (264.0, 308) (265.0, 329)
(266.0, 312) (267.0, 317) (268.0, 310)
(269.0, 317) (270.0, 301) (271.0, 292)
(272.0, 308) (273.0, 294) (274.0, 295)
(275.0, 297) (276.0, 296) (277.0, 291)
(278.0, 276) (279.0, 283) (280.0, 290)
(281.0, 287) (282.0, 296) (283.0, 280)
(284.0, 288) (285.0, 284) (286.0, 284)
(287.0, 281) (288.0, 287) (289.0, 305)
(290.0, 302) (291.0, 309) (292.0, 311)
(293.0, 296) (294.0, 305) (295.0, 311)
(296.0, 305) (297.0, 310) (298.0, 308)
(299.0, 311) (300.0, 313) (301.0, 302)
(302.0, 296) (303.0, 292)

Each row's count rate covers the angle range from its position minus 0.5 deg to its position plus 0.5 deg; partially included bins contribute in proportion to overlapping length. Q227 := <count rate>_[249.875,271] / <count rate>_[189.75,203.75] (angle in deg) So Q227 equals 1.64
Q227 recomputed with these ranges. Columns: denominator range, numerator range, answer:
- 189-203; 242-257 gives 1.54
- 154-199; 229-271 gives 1.05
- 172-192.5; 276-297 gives 1.11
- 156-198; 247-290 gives 1.06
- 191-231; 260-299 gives 1.20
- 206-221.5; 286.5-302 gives 1.09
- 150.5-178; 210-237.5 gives 0.88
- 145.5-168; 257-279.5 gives 0.90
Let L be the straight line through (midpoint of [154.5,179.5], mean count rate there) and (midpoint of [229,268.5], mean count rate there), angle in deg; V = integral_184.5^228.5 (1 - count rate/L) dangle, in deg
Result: 9.3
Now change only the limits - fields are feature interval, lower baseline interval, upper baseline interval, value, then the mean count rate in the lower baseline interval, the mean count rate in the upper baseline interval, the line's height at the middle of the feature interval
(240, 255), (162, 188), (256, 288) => 0.6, 295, 300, 299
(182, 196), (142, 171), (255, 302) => 4.3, 333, 302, 325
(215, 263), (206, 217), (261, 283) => -1.7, 270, 302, 284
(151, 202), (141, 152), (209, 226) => 4.2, 314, 290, 304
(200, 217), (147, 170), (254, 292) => 4.0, 339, 300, 322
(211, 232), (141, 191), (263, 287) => 0.6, 308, 297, 303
